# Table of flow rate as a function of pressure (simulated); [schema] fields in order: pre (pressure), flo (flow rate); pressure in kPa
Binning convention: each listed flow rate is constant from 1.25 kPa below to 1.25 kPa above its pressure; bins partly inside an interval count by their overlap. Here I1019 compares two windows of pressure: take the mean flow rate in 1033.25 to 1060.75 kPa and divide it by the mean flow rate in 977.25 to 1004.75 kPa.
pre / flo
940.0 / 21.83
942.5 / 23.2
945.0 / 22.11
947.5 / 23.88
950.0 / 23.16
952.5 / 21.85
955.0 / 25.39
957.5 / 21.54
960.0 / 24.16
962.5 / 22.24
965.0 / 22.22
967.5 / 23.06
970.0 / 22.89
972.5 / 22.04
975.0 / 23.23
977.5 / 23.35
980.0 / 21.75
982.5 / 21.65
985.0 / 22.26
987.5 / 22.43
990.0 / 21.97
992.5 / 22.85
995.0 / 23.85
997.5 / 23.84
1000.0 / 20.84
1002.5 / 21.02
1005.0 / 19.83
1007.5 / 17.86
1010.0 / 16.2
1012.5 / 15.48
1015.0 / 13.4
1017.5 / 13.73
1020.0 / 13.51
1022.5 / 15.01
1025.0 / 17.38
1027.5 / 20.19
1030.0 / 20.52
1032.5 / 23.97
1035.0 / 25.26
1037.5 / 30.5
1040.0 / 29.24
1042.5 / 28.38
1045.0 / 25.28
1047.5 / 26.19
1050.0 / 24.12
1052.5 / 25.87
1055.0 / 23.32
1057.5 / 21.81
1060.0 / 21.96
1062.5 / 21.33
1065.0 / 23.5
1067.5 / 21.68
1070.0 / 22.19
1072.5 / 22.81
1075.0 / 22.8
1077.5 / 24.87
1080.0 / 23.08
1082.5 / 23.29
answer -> 1.16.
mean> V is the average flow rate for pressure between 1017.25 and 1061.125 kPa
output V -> 22.8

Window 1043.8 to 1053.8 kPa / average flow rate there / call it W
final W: 25.4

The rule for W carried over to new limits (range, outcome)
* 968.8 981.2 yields 22.7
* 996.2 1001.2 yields 22.4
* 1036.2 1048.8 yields 27.9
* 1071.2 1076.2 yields 22.8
